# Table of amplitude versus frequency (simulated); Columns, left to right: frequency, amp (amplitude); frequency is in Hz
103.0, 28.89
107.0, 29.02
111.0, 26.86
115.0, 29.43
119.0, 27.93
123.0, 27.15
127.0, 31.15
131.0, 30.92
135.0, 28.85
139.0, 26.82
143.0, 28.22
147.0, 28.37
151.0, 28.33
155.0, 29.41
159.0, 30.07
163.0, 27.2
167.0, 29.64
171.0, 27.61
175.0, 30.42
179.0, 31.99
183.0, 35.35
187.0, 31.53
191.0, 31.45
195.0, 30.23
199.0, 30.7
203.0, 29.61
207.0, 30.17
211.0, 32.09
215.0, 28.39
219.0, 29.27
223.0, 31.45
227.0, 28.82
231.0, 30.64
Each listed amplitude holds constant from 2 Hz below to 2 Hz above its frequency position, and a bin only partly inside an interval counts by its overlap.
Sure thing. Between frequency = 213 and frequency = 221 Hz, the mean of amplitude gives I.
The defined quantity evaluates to 28.8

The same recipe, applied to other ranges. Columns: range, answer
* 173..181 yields 31.2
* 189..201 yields 30.8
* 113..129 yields 28.9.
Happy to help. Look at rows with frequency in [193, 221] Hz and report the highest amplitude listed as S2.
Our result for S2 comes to 32.09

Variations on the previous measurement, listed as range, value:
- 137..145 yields 28.22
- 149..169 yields 30.07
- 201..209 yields 30.17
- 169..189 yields 35.35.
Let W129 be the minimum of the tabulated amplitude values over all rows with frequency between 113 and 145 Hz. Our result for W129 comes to 26.82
